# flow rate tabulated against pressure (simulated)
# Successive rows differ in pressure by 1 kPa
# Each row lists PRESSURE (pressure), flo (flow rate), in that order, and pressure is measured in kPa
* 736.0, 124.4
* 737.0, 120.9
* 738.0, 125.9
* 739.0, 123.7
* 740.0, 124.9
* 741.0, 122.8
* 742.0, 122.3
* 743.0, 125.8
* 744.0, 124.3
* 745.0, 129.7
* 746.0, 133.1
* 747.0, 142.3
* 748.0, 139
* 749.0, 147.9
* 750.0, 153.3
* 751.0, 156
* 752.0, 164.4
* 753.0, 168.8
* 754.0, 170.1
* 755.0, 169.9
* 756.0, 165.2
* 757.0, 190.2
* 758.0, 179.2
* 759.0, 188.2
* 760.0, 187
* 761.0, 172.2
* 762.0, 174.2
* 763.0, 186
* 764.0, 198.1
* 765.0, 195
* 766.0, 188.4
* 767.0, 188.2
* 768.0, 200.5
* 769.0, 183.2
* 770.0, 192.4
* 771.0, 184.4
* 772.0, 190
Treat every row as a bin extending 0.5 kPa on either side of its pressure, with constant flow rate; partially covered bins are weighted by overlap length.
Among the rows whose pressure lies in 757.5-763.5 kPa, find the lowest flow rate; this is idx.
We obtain 172.2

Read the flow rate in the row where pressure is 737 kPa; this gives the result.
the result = 120.9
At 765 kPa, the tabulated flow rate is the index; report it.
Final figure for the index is 195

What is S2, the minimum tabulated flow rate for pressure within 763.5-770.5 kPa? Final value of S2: 183.2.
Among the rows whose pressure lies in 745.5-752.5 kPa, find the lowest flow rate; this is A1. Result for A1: 133.1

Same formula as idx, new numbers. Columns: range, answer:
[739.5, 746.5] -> 122.3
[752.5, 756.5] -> 165.2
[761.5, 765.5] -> 174.2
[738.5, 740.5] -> 123.7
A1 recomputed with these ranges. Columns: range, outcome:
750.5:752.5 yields 156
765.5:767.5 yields 188.2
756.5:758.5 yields 179.2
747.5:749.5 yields 139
